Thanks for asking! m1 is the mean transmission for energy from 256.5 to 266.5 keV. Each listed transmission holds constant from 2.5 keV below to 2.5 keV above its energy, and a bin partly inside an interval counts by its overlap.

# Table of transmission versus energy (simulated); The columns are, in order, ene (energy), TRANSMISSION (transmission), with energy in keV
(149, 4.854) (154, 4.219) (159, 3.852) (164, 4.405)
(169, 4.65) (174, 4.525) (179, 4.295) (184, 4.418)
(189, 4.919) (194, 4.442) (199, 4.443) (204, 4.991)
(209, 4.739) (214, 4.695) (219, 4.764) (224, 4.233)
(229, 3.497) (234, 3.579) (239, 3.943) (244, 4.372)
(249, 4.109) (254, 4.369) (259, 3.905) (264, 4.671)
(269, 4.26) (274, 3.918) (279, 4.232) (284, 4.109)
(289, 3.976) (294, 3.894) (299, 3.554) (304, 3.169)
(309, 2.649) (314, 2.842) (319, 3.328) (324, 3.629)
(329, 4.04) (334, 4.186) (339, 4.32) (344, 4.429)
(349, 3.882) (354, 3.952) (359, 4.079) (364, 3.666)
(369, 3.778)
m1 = 4.29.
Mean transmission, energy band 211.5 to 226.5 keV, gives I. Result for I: 4.56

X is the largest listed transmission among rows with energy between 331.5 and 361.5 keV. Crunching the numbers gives 4.429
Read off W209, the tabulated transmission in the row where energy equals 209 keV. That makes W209 4.739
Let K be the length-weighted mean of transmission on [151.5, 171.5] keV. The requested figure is 4.28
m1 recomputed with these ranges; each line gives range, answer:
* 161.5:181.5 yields 4.47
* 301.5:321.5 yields 3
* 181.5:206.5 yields 4.64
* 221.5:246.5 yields 3.92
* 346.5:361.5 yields 3.97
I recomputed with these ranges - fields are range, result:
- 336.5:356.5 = 4.15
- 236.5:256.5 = 4.2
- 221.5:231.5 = 3.86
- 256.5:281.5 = 4.2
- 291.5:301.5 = 3.72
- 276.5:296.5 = 4.05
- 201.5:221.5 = 4.8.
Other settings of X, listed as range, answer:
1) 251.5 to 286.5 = 4.671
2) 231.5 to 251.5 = 4.372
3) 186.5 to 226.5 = 4.991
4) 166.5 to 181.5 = 4.65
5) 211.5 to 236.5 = 4.764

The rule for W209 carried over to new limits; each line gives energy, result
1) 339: 4.32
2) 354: 3.952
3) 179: 4.295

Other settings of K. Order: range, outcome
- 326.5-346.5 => 4.24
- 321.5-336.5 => 3.95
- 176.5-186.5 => 4.36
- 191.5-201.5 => 4.44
